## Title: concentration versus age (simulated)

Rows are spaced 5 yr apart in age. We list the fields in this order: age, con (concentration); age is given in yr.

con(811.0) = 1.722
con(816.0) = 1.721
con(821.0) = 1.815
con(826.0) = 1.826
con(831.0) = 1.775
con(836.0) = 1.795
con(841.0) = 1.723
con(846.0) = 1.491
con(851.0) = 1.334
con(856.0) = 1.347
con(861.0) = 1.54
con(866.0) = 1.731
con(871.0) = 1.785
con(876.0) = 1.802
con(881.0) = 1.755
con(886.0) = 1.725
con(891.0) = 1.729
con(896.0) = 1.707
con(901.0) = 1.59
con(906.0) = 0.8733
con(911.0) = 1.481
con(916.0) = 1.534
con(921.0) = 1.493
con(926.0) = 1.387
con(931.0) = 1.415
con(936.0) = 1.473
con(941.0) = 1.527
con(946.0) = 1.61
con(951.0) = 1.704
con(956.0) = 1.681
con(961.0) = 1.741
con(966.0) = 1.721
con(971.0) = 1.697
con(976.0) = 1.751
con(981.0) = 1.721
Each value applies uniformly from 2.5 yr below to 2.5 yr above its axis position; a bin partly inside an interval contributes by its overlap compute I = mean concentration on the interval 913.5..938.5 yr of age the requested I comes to 1.46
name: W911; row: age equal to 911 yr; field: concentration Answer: 1.481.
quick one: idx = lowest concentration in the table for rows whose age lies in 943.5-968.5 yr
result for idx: 1.61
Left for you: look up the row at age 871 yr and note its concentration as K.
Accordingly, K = 1.785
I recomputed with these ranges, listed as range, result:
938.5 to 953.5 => 1.61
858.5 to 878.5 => 1.71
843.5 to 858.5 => 1.39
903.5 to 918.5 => 1.3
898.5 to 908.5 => 1.23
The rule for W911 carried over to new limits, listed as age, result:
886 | 1.725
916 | 1.534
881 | 1.755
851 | 1.334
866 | 1.731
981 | 1.721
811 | 1.722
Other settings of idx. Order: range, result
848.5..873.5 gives 1.334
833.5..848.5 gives 1.491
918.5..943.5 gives 1.387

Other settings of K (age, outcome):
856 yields 1.347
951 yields 1.704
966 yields 1.721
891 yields 1.729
